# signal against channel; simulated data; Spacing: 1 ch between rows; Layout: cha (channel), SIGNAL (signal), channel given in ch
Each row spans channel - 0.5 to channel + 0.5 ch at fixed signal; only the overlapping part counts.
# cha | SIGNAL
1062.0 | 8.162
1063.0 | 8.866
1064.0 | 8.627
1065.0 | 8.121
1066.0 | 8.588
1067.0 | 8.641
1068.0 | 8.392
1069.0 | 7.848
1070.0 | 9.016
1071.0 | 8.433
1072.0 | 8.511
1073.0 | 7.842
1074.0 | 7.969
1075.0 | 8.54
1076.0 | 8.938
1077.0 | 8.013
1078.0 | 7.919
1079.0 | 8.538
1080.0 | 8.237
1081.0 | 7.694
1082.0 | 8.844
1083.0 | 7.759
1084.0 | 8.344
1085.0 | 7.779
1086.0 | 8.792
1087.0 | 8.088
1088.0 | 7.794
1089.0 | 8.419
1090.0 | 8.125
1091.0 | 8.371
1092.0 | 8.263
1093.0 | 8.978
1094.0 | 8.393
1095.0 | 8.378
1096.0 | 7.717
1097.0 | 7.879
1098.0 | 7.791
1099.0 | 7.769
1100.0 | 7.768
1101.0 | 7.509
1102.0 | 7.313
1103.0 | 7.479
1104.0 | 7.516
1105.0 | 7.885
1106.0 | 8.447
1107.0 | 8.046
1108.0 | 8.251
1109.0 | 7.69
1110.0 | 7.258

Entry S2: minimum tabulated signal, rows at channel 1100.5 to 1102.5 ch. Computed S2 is 7.313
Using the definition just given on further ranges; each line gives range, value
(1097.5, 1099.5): 7.769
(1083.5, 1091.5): 7.779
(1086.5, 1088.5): 7.794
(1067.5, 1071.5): 7.848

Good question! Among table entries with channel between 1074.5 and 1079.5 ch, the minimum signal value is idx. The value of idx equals 7.919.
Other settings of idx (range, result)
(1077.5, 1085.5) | 7.694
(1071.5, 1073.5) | 7.842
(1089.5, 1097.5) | 7.717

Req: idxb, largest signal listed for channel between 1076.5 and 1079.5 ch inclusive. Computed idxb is 8.538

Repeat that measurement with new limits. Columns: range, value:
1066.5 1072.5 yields 9.016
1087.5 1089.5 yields 8.419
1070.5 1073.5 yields 8.511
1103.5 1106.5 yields 8.447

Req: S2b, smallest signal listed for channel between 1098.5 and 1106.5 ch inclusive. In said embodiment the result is 7.313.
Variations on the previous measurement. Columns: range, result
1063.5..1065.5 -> 8.121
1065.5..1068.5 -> 8.392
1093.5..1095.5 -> 8.378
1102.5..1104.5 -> 7.479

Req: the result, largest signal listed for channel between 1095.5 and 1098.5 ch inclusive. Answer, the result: 7.879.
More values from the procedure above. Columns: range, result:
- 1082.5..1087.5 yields 8.792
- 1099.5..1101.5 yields 7.768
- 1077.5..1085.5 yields 8.844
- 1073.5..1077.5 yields 8.938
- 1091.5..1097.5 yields 8.978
